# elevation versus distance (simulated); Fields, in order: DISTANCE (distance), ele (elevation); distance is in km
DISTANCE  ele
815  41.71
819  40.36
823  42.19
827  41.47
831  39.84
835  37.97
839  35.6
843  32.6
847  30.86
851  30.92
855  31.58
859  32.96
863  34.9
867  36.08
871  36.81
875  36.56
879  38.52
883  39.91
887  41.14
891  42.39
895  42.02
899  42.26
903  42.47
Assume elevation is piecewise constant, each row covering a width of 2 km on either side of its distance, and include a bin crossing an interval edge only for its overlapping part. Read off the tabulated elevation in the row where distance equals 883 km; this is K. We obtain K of 39.91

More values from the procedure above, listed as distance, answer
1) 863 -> 34.9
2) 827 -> 41.47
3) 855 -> 31.58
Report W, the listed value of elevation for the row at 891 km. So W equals 42.39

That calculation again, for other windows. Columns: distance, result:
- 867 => 36.08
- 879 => 38.52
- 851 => 30.92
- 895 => 42.02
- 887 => 41.14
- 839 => 35.6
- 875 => 36.56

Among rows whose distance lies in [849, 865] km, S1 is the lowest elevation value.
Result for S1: 30.92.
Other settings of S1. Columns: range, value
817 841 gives 35.6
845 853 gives 30.86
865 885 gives 36.08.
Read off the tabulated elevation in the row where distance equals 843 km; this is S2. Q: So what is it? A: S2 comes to 32.6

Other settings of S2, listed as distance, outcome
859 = 32.96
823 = 42.19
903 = 42.47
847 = 30.86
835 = 37.97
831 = 39.84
